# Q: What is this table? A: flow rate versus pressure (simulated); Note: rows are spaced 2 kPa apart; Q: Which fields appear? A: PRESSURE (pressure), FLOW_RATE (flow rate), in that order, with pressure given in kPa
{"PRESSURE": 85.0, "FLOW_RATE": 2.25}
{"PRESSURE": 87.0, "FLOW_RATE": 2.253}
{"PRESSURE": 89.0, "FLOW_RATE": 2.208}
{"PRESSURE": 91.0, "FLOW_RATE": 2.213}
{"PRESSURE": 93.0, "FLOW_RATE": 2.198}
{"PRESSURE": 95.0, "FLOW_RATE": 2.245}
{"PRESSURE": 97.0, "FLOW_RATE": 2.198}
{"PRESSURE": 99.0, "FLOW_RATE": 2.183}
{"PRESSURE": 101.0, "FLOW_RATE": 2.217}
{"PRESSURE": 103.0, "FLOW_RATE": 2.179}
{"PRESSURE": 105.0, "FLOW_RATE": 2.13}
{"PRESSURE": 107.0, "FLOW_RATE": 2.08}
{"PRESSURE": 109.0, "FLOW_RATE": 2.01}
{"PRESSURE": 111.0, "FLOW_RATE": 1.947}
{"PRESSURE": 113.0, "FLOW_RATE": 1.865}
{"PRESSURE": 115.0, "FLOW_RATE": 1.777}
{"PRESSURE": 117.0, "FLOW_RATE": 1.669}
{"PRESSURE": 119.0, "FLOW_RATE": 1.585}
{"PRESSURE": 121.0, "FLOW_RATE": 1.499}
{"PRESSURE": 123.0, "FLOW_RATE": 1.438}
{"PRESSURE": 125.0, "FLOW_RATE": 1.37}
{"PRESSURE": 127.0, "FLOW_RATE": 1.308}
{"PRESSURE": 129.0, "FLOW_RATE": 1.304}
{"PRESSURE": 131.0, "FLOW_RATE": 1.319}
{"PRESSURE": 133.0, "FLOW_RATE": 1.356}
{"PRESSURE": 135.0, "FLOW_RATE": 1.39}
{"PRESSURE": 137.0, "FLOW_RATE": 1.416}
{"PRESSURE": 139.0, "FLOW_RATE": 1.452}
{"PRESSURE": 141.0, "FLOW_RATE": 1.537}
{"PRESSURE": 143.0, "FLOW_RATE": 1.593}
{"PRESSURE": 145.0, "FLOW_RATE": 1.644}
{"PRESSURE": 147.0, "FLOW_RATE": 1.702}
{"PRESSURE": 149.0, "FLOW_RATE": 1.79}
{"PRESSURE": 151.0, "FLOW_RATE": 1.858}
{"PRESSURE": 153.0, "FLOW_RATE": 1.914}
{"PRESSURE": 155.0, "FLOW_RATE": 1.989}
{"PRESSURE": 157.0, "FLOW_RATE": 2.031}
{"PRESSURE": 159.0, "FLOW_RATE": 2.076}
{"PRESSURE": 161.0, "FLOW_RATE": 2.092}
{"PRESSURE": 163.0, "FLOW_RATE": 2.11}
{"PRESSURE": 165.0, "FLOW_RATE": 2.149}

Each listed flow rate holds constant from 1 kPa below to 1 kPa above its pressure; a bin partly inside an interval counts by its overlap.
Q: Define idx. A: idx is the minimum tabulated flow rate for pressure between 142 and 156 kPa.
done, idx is 1.593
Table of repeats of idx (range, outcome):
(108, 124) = 1.438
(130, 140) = 1.319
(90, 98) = 2.198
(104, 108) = 2.08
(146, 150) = 1.702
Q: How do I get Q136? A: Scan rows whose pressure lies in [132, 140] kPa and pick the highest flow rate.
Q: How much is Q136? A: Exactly 1.452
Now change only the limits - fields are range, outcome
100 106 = 2.217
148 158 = 2.031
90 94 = 2.213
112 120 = 1.865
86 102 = 2.253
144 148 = 1.702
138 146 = 1.644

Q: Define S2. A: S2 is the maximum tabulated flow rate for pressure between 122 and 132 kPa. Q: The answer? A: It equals 1.438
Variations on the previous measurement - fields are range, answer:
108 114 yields 2.01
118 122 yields 1.585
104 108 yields 2.13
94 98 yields 2.245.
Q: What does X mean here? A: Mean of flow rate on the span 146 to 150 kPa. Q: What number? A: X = 1.75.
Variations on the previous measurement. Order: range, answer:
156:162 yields 2.07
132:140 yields 1.4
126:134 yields 1.32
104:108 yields 2.1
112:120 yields 1.72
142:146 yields 1.62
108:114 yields 1.94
